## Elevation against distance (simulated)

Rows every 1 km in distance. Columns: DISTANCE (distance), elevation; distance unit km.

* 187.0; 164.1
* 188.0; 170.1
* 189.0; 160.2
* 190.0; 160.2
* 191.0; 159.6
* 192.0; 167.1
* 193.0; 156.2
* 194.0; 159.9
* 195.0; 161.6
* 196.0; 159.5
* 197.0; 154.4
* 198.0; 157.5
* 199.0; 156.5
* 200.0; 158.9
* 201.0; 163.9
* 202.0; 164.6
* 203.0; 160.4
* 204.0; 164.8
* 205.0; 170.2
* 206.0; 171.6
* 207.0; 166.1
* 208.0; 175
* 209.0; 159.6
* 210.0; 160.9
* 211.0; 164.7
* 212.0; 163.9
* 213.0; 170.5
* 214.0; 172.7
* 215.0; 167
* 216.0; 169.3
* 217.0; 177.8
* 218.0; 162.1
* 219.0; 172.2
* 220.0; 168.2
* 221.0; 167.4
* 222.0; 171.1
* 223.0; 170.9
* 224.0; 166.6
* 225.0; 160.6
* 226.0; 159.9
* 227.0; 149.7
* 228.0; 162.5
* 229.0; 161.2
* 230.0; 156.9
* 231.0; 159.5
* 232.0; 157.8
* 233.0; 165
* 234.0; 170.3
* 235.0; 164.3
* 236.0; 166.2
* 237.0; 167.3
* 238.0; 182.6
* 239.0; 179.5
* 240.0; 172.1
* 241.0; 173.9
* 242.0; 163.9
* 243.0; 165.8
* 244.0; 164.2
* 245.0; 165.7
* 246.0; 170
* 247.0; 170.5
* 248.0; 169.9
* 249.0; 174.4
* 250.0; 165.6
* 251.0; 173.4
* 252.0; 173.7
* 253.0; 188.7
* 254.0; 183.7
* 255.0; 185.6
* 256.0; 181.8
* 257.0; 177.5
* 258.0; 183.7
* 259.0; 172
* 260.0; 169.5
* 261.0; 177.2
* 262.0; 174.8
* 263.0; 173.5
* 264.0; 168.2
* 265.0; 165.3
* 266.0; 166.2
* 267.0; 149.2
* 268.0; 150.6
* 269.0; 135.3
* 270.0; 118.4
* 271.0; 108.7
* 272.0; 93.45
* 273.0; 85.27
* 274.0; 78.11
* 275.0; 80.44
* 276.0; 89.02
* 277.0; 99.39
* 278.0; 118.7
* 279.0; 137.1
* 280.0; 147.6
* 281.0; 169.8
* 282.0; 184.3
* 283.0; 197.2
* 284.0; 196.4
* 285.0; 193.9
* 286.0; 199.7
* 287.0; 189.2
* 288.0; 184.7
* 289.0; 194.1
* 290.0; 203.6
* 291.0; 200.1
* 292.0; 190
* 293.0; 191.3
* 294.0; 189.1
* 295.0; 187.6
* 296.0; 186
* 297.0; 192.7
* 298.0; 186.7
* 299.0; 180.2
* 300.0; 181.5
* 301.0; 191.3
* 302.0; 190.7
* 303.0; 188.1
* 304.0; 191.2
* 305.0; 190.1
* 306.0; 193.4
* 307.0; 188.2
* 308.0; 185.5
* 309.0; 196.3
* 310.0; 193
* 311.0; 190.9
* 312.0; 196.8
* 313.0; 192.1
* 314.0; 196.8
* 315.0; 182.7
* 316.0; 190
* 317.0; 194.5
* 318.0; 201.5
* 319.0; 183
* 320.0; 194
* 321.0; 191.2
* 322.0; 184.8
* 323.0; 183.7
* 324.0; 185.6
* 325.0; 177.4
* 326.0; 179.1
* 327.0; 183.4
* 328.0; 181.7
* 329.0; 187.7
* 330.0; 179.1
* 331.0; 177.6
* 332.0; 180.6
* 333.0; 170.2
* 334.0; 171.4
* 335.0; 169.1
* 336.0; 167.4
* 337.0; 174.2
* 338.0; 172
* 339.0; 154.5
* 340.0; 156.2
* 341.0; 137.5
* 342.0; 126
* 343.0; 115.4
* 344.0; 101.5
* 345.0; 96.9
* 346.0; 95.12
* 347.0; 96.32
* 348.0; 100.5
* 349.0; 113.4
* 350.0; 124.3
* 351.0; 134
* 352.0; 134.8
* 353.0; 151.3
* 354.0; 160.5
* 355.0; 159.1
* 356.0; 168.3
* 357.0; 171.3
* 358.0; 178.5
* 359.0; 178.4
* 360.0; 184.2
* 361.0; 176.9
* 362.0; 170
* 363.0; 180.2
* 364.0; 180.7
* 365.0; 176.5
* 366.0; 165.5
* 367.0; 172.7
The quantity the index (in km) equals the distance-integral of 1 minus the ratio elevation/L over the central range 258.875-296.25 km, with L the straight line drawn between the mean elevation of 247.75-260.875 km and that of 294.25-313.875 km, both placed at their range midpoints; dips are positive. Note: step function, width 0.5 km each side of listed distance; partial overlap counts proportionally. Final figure 5.1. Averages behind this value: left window 177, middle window 158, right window 190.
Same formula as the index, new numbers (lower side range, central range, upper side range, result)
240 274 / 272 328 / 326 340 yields -2.67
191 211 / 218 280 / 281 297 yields 7.15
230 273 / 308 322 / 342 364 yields -3.81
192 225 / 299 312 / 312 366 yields -2.03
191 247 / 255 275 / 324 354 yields 1.42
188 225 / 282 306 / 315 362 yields -4.24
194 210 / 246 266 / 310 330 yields -0.05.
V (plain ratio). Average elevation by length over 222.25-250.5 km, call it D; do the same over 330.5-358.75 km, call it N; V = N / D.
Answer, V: 0.87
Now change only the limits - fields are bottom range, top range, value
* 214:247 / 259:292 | 0.92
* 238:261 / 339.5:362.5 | 0.81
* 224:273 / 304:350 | 1.03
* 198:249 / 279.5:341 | 1.11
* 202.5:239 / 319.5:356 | 0.93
